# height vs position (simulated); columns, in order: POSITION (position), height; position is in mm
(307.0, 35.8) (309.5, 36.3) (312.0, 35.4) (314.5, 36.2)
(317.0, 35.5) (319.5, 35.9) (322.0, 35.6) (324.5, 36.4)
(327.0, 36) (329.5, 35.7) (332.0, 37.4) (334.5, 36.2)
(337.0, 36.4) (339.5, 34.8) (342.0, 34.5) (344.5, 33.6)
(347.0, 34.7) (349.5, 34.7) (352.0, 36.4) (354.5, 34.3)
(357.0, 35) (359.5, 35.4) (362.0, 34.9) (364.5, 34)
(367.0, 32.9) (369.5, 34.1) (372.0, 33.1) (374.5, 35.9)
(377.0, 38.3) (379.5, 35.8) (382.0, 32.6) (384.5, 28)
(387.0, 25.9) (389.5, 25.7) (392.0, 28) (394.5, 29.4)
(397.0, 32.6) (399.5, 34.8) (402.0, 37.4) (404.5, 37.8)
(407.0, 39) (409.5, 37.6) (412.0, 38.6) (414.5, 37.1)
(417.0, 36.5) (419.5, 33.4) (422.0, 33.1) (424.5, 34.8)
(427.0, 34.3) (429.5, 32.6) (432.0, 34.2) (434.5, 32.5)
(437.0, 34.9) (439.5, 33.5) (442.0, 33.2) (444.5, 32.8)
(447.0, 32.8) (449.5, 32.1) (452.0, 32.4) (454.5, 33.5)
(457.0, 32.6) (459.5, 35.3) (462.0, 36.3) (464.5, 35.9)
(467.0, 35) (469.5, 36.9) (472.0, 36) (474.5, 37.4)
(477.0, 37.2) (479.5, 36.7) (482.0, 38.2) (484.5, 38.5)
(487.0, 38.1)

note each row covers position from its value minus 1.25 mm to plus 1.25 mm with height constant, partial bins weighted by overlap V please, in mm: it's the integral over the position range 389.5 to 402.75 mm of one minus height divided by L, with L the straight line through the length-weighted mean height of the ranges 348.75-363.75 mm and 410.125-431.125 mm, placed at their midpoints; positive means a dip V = 1.3 mm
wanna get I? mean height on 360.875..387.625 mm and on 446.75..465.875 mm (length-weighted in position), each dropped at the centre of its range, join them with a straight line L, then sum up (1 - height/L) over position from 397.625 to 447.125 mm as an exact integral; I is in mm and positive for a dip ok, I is -2.0 mm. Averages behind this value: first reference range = 33.4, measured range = 35.1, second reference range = 33.9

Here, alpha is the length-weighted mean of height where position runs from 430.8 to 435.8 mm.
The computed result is 33.4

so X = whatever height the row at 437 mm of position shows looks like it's 34.9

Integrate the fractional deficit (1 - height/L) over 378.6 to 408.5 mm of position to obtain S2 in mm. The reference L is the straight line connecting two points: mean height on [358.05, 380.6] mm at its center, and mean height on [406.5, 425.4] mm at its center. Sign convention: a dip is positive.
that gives 2.8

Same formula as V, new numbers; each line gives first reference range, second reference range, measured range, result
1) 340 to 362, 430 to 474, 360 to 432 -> 1.32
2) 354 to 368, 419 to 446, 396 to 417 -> -1.86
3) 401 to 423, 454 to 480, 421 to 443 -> 1.63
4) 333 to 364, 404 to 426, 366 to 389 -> 1.87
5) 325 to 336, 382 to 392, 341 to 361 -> -1.06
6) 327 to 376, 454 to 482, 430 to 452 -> 1.54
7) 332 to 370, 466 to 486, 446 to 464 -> 1.47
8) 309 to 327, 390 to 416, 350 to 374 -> 0.61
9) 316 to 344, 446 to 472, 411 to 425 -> -0.30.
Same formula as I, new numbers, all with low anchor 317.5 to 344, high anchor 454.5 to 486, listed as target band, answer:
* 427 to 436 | 0.7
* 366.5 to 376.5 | 0.4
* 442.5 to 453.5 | 1.1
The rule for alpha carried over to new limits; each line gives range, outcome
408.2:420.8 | 36.6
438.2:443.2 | 33.4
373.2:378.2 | 37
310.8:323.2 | 35.7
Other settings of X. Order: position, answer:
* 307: 35.8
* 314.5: 36.2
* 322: 35.6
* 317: 35.5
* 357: 35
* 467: 35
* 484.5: 38.5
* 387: 25.9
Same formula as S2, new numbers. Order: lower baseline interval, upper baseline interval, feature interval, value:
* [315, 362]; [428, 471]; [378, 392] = 2.1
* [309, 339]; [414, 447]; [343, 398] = 3.4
